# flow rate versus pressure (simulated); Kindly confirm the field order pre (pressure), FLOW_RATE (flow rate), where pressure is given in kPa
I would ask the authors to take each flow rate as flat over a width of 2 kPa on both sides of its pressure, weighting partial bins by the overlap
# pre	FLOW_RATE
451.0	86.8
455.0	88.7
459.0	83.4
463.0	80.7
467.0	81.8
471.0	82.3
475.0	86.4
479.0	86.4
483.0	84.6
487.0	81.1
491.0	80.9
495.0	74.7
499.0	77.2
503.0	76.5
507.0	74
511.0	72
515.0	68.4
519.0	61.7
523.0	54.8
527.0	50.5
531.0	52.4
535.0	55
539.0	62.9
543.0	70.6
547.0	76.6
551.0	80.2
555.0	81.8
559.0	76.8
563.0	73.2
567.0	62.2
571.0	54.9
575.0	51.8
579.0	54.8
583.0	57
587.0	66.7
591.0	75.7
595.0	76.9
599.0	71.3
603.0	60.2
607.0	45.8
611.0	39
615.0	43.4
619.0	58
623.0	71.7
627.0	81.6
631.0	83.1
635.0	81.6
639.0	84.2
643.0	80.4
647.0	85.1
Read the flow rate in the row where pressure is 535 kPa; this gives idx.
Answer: 55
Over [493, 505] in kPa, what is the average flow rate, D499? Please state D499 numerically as 76.1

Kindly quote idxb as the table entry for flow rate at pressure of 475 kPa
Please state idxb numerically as 86.4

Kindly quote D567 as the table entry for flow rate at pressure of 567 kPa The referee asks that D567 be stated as 62.2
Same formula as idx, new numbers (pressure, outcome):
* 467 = 81.8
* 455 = 88.7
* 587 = 66.7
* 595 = 76.9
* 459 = 83.4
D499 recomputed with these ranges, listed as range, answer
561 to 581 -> 59.4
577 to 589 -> 59.5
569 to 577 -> 53.3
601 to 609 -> 53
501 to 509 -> 75.2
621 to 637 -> 79.5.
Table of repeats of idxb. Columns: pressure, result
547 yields 76.6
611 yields 39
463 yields 80.7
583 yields 57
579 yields 54.8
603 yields 60.2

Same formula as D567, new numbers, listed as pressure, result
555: 81.8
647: 85.1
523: 54.8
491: 80.9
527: 50.5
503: 76.5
